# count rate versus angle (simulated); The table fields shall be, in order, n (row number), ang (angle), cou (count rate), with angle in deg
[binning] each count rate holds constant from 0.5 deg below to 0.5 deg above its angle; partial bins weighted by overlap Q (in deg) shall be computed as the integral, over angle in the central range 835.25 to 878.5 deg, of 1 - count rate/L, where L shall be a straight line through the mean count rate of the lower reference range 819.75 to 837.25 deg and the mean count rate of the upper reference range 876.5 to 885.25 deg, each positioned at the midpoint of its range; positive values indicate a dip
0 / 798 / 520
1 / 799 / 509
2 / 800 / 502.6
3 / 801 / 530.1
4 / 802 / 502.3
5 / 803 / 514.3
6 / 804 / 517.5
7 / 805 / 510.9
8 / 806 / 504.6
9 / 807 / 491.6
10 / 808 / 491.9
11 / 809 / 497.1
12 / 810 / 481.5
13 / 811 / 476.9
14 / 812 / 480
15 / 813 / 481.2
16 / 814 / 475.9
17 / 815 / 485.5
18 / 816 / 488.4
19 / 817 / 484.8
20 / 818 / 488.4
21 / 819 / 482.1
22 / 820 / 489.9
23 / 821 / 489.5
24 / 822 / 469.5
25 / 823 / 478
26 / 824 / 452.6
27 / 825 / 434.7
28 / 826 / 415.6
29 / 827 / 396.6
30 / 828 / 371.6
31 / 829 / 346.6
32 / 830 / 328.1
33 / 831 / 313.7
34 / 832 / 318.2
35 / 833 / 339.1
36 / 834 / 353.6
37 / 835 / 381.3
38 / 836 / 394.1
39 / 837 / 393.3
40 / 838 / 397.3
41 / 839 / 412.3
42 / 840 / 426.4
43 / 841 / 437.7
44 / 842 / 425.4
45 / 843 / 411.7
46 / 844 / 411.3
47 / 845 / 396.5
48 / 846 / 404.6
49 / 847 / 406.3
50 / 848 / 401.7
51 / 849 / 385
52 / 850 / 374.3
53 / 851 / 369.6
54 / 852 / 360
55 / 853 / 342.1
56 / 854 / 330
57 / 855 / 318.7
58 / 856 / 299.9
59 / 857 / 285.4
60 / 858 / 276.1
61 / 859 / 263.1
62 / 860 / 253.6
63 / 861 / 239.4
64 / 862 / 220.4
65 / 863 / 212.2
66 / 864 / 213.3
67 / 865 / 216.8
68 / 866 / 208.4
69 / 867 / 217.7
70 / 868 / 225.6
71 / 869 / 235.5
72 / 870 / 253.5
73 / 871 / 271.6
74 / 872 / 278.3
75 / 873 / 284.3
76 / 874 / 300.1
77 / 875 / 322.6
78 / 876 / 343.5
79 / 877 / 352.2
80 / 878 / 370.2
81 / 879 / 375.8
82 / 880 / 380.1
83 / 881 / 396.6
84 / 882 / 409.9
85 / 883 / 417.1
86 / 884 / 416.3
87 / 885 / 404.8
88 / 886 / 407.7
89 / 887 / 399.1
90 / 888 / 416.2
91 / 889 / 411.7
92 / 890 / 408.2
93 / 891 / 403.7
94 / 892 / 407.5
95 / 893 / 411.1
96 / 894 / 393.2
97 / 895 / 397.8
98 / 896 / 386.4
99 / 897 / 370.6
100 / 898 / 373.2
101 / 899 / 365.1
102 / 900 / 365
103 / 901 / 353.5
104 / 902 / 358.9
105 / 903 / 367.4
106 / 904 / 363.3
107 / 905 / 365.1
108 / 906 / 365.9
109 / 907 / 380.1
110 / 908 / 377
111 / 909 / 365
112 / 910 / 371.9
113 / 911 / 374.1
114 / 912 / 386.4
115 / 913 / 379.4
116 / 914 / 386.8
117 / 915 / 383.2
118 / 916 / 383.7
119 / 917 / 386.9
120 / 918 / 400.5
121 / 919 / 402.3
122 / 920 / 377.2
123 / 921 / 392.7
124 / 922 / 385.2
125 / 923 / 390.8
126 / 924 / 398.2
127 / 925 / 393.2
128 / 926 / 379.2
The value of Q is 7.6 deg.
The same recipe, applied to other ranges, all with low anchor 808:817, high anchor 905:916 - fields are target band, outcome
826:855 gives 4.7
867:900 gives 3.6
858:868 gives 4.6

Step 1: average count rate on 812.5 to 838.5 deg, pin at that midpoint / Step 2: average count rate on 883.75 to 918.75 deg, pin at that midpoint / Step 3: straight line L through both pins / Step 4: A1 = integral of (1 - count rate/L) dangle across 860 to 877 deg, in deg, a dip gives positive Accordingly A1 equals 6.1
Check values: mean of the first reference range 421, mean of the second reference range 385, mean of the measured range 256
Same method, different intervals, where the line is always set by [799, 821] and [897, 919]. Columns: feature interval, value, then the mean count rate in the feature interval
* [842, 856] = 2.2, 377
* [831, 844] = 2.0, 389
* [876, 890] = 0.3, 395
